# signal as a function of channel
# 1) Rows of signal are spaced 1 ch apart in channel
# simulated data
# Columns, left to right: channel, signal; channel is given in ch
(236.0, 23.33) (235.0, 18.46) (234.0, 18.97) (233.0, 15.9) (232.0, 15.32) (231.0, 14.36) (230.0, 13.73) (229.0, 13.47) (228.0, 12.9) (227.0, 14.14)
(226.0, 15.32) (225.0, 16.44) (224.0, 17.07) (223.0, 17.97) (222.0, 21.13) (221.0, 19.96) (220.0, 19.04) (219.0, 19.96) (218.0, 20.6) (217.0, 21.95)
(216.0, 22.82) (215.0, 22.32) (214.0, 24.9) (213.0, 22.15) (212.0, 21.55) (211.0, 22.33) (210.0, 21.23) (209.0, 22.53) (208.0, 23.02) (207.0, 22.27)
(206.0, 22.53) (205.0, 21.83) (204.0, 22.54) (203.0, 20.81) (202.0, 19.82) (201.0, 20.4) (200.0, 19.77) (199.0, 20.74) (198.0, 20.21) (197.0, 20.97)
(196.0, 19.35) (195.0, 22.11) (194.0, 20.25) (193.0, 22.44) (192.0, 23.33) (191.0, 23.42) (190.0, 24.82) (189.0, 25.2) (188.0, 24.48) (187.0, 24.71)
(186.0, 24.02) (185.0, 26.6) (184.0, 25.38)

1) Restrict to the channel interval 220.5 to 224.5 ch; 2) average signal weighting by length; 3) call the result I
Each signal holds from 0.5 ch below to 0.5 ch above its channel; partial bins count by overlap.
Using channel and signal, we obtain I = 19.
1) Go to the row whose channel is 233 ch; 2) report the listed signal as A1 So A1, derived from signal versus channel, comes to 15.9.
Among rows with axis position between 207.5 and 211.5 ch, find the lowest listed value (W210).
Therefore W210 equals 21.23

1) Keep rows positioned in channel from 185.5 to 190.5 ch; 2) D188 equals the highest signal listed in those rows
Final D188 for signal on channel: 25.2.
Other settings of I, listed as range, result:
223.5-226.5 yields 16.3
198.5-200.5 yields 20.3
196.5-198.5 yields 20.6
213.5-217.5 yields 23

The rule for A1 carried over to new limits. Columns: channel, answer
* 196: 19.35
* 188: 24.48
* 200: 19.77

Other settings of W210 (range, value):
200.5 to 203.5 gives 19.82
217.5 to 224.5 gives 17.07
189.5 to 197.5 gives 19.35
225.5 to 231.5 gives 12.9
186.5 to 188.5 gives 24.48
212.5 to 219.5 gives 19.96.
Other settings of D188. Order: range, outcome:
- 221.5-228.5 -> 21.13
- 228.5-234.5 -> 18.97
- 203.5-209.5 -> 23.02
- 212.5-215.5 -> 24.9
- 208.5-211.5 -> 22.53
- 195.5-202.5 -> 20.97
